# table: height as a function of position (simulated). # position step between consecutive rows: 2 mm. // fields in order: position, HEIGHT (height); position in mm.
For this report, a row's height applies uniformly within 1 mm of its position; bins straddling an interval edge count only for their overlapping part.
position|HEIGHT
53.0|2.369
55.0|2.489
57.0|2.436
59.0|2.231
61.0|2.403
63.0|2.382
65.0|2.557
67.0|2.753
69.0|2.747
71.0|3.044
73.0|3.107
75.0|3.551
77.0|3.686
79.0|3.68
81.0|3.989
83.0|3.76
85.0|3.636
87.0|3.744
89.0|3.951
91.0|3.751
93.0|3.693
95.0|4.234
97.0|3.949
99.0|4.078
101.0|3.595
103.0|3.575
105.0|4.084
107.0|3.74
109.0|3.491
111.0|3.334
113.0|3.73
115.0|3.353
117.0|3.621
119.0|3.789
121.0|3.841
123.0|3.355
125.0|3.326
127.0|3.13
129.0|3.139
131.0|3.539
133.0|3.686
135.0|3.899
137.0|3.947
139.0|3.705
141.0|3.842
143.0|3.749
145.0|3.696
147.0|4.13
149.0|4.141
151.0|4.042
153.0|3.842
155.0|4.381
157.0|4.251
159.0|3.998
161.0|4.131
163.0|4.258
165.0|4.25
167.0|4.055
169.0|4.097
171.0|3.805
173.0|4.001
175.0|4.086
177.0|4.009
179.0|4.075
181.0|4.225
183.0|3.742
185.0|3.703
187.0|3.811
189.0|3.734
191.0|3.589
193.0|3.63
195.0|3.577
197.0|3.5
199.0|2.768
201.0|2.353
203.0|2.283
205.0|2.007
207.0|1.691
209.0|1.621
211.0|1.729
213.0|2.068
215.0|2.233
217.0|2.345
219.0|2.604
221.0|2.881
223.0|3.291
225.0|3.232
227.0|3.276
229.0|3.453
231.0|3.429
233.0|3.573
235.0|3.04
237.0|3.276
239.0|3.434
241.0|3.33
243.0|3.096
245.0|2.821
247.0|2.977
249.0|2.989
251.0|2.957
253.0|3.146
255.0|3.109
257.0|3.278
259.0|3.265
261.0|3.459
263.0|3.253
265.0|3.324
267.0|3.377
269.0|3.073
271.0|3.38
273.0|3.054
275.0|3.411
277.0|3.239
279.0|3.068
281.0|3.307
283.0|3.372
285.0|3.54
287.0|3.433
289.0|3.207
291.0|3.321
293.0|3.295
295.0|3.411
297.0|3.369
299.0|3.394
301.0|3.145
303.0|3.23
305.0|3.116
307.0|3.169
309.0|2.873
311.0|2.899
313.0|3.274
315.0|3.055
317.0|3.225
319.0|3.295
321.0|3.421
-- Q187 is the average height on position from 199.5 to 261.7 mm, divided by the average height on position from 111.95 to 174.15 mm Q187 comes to 0.7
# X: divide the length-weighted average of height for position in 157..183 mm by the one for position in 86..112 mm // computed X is 1.1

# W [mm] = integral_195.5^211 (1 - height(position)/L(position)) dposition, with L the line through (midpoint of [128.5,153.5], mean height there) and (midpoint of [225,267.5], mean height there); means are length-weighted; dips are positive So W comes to 5.14 mm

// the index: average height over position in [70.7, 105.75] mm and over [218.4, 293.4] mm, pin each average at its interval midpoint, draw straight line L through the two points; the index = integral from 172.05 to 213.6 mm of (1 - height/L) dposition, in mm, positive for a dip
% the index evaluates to 3.25 mm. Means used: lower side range 3.74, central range 3.16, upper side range 3.23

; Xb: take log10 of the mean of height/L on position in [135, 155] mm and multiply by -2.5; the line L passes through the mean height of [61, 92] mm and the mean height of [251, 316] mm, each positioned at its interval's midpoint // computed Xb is -0.19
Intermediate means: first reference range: 3.33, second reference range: 3.24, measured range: 3.92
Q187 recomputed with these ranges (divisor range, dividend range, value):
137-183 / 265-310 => 0.81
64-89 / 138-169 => 1.19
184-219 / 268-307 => 1.20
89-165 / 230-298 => 0.86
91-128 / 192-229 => 0.72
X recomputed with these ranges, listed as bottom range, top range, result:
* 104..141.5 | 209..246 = 0.81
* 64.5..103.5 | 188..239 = 0.80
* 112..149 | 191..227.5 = 0.72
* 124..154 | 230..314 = 0.87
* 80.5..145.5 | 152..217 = 0.92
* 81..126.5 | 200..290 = 0.80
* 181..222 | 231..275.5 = 1.14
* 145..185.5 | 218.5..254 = 0.78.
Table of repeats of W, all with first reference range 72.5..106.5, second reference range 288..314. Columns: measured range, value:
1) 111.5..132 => 1.2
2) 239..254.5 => 1.3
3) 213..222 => 2.5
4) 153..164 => -1.8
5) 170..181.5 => -1.6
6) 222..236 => 0.3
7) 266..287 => -0.1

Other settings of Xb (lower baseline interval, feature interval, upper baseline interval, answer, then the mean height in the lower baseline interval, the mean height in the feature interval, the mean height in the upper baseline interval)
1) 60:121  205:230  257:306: 0.32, 3.51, 2.51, 3.29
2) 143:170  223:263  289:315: 0.11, 4.08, 3.22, 3.2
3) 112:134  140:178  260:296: -0.17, 3.5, 4.04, 3.31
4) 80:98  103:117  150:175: 0.09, 3.86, 3.62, 4.09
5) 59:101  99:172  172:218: -0.17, 3.41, 3.8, 3.08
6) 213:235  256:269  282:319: -0.06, 2.99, 3.31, 3.24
